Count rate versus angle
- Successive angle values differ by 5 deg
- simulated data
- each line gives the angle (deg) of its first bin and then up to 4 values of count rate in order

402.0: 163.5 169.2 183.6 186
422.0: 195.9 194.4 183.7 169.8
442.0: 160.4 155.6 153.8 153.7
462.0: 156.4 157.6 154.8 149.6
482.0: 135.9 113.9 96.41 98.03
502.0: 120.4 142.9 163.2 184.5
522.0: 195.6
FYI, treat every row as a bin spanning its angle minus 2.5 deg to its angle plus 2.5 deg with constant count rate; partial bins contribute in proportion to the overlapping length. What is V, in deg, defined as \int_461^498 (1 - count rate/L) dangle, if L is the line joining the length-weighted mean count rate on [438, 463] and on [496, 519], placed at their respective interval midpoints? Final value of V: 4.24 deg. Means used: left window 157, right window 144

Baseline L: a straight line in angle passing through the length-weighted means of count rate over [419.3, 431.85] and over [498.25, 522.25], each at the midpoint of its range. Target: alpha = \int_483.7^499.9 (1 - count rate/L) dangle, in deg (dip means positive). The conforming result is 5.8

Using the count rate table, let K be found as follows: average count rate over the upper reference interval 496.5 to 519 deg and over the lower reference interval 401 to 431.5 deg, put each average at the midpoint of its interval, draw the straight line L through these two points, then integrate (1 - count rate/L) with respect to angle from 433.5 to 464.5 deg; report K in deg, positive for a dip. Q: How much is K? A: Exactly 1.9 deg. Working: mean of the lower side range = 183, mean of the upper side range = 145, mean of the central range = 159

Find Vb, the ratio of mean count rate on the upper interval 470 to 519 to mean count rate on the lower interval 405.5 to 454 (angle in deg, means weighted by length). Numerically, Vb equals 0.77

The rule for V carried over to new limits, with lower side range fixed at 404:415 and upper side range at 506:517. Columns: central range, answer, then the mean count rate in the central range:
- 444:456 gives 1.10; 155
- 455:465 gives 0.81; 155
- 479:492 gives 3.54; 120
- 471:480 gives 0.86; 151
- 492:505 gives 4.40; 108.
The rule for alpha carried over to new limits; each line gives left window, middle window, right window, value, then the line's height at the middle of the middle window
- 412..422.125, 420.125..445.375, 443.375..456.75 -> -1.0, 172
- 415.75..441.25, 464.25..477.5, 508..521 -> 1.8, 179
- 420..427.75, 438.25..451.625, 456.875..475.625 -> 1.3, 176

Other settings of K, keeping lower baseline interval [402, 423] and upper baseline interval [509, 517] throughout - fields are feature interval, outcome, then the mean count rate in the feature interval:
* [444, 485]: 5.3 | 152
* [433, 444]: 0.6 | 168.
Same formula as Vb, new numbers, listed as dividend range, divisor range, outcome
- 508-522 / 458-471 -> 1.12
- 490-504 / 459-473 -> 0.67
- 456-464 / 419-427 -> 0.80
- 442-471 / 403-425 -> 0.85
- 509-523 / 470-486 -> 1.24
